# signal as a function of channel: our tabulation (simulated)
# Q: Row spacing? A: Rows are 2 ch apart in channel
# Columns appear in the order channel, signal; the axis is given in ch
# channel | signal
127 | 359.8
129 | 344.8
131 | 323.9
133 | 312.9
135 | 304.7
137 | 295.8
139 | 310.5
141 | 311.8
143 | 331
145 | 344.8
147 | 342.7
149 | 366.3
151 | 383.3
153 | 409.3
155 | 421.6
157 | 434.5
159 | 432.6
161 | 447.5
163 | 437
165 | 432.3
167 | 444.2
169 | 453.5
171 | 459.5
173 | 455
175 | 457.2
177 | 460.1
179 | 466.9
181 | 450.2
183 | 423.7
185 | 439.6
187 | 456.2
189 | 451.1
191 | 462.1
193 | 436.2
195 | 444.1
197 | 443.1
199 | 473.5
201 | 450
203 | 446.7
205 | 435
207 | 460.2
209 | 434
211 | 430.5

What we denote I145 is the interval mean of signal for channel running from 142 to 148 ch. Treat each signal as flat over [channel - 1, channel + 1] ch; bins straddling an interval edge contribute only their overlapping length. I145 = 340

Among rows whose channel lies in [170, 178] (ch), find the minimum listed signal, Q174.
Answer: 455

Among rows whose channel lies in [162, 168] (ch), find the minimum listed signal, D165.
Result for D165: 432.3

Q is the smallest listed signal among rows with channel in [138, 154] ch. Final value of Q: 310.5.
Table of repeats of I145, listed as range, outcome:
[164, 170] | 443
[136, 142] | 306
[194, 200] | 454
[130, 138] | 309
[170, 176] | 457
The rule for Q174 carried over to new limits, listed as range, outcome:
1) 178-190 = 423.7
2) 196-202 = 443.1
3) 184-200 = 436.2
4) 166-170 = 444.2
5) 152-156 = 409.3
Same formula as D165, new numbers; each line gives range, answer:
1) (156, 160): 432.6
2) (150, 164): 383.3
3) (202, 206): 435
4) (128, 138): 295.8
